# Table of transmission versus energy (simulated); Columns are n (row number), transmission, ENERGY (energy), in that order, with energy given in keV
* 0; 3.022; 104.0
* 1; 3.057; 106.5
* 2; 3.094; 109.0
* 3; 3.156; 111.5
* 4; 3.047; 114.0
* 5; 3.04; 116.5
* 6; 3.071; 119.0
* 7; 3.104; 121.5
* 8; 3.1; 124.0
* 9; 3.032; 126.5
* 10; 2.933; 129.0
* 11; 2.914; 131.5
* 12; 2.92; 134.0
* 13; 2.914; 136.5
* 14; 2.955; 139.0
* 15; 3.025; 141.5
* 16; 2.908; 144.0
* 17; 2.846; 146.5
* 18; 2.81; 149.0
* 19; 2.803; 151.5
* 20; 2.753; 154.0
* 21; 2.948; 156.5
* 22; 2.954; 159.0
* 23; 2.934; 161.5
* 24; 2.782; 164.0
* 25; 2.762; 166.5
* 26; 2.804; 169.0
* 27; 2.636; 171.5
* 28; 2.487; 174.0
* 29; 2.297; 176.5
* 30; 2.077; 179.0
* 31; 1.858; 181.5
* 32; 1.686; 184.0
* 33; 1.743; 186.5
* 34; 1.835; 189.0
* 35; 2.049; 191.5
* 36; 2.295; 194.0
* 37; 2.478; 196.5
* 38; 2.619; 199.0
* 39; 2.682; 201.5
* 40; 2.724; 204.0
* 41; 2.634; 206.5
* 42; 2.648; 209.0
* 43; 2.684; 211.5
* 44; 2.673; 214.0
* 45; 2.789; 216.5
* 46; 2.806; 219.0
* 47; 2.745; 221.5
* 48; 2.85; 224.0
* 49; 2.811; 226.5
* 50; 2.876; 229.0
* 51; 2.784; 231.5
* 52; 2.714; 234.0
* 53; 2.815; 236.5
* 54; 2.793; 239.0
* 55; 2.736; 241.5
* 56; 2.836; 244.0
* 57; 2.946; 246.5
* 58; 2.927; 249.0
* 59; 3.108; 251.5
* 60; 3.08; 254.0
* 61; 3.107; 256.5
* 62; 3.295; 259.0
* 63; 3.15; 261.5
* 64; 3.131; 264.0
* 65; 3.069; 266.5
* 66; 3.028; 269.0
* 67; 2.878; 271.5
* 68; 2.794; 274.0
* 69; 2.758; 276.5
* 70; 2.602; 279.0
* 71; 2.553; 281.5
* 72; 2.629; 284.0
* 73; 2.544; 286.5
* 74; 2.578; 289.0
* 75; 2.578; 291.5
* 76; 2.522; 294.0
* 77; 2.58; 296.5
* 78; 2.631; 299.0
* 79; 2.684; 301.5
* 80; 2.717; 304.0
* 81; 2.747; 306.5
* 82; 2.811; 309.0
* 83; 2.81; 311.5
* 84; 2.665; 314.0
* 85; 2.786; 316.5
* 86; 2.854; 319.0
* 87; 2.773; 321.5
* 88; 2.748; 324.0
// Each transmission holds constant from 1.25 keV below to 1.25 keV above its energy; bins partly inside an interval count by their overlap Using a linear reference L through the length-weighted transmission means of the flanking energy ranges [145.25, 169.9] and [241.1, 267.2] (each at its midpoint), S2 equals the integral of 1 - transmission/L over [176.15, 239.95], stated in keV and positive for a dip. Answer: 9.7 keV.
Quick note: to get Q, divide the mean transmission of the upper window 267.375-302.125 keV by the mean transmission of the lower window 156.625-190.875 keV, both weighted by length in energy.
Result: 1.12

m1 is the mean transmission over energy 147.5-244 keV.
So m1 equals 2.59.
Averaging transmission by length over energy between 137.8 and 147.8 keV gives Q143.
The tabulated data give 2.93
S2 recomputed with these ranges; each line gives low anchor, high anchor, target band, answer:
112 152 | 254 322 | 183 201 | 4.8 keV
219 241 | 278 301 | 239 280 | -4.1 keV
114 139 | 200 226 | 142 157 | 0.4 keV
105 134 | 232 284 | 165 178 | 1.7 keV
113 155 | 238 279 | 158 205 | 8.8 keV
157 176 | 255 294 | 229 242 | 0.1 keV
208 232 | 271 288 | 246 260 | -1.9 keV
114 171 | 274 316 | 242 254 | -0.9 keV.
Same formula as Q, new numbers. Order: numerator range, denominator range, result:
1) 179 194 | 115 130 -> 0.62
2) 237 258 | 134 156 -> 1.02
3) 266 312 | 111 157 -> 0.91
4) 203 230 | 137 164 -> 0.95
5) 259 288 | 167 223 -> 1.17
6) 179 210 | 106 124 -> 0.73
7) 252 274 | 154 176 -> 1.11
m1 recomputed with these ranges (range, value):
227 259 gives 2.91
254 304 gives 2.8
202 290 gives 2.83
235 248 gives 2.83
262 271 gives 3.07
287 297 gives 2.56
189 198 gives 2.22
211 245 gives 2.78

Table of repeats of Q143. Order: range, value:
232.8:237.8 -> 2.77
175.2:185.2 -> 1.98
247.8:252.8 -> 3.02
